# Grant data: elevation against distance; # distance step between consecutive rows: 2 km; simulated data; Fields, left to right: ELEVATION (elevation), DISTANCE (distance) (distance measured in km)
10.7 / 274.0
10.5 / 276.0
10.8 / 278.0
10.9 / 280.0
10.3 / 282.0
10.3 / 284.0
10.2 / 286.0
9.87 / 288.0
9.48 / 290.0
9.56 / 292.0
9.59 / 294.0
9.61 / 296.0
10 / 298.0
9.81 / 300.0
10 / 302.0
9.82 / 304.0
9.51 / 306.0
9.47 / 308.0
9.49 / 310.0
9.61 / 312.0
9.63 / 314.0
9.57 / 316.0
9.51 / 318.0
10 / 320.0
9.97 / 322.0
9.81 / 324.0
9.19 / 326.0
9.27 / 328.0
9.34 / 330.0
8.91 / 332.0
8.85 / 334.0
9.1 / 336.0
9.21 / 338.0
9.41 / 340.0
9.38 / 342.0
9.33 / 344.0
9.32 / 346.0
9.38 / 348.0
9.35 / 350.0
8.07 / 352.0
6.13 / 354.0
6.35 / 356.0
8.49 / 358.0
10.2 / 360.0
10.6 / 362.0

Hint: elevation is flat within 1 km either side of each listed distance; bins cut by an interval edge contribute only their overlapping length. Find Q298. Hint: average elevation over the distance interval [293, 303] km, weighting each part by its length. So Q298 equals 9.8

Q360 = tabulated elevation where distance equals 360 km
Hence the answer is 10.2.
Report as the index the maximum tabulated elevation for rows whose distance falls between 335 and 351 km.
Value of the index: 9.41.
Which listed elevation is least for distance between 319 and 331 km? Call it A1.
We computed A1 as 9.19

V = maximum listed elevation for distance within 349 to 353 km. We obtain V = 9.35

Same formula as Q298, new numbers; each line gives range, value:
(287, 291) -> 9.68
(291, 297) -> 9.59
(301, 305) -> 9.91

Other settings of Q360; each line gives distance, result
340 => 9.41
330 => 9.34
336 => 9.1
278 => 10.8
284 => 10.3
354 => 6.13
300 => 9.81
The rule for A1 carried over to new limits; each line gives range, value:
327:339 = 8.85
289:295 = 9.48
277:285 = 10.3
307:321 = 9.47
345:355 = 6.13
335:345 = 9.1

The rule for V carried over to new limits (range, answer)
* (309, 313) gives 9.61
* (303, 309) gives 9.82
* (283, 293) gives 10.3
